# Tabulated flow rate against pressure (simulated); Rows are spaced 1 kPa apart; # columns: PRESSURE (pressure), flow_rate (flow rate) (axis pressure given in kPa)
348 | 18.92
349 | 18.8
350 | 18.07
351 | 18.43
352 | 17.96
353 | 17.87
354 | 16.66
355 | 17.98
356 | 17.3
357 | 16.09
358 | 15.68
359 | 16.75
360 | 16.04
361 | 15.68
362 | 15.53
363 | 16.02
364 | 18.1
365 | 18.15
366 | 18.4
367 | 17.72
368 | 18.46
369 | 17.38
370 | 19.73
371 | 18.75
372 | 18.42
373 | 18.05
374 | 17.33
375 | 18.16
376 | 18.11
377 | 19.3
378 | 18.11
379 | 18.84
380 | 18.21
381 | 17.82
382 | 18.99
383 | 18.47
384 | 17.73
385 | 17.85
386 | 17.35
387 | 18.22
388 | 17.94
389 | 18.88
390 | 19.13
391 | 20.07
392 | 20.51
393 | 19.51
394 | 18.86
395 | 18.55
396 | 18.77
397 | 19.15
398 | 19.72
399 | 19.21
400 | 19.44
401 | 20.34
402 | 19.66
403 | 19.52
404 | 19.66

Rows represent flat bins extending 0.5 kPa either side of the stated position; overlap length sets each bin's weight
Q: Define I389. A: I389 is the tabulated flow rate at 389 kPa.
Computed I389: 18.88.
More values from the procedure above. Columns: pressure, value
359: 16.75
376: 18.11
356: 17.3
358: 15.68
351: 18.43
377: 19.3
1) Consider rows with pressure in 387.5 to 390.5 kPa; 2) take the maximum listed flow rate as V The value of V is 19.13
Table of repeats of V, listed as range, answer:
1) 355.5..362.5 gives 17.3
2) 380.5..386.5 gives 18.99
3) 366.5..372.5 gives 19.73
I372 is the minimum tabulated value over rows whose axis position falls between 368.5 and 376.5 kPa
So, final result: 17.33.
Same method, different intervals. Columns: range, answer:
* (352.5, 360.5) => 15.68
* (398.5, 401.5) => 19.21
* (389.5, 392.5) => 19.13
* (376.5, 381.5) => 17.82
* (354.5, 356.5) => 17.3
